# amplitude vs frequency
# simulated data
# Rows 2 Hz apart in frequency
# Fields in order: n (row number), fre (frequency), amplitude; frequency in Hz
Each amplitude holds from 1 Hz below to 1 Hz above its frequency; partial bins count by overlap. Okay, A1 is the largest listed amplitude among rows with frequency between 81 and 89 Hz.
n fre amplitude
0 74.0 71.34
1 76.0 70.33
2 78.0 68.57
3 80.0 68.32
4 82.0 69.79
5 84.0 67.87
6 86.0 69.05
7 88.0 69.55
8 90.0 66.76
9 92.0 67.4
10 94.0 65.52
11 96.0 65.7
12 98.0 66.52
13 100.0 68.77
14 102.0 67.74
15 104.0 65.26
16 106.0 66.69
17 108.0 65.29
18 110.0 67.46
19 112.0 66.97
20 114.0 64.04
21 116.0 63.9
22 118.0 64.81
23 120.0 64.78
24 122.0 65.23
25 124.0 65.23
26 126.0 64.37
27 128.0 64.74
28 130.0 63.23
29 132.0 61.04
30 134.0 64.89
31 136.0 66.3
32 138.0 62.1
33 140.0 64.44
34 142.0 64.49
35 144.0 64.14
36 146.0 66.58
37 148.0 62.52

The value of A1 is 69.79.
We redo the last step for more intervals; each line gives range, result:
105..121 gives 67.46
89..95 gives 67.4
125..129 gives 64.74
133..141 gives 66.3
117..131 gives 65.23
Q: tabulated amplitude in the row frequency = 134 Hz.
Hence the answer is 64.89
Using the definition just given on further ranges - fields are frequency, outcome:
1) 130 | 63.23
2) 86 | 69.05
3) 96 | 65.7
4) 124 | 65.23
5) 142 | 64.49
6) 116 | 63.9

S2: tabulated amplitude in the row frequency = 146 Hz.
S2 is 66.58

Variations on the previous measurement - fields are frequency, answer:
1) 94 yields 65.52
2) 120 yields 64.78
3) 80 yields 68.32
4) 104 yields 65.26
